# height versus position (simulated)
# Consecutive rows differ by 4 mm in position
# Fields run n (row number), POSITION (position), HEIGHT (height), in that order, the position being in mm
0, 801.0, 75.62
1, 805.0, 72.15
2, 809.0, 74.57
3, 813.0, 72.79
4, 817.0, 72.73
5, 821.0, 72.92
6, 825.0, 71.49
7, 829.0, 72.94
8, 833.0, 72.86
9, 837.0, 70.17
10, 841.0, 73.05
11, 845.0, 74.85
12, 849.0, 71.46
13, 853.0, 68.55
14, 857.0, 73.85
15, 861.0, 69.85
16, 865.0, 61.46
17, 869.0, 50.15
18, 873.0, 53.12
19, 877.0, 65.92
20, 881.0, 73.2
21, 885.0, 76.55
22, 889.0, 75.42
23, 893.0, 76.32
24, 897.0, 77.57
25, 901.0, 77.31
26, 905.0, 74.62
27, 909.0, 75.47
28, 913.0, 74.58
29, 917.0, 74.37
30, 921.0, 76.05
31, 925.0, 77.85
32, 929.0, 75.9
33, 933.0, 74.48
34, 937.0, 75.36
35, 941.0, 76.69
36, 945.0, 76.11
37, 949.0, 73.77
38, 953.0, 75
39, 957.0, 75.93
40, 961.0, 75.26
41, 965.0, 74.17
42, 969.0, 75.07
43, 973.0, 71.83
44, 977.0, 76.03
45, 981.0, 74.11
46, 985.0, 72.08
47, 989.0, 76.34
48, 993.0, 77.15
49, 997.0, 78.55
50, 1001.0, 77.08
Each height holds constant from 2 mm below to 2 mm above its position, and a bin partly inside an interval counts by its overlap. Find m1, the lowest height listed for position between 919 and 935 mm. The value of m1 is 74.48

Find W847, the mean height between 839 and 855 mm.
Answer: 72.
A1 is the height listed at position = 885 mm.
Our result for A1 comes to 76.55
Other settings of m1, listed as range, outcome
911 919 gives 74.37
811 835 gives 71.49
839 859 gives 68.55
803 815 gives 72.15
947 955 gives 73.77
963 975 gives 71.83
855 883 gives 50.15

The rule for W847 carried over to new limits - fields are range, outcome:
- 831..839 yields 71.5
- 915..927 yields 76.1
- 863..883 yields 60.8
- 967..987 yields 73.8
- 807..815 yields 73.7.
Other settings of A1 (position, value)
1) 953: 75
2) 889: 75.42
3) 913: 74.58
